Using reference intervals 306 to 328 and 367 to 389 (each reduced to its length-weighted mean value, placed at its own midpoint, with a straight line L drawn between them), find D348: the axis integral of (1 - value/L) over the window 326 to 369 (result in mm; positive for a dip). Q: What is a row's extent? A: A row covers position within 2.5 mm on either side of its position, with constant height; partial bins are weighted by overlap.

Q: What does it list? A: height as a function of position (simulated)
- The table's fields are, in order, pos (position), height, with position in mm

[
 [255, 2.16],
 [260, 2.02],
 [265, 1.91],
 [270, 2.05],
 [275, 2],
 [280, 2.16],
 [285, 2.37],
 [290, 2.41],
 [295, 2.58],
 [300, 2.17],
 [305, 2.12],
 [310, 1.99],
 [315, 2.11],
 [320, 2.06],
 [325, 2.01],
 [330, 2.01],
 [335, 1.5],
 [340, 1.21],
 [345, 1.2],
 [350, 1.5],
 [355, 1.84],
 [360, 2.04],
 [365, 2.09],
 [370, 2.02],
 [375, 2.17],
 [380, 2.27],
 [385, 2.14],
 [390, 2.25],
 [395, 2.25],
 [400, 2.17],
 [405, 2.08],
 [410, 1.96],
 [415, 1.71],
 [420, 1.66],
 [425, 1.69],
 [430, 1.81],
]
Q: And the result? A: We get 8.28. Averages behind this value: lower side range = 2.05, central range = 1.7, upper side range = 2.16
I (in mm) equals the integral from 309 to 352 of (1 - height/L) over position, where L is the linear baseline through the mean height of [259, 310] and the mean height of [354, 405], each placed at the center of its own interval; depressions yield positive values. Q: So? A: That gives 8.5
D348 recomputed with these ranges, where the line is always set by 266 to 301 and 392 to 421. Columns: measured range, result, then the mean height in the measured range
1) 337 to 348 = 4.6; 1.23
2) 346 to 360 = 2.7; 1.69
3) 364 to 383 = -0.8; 2.14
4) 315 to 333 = 1.1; 2.02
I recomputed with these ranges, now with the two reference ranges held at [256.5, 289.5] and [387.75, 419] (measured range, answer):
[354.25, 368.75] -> 0.4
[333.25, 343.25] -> 3.6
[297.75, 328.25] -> 0.2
